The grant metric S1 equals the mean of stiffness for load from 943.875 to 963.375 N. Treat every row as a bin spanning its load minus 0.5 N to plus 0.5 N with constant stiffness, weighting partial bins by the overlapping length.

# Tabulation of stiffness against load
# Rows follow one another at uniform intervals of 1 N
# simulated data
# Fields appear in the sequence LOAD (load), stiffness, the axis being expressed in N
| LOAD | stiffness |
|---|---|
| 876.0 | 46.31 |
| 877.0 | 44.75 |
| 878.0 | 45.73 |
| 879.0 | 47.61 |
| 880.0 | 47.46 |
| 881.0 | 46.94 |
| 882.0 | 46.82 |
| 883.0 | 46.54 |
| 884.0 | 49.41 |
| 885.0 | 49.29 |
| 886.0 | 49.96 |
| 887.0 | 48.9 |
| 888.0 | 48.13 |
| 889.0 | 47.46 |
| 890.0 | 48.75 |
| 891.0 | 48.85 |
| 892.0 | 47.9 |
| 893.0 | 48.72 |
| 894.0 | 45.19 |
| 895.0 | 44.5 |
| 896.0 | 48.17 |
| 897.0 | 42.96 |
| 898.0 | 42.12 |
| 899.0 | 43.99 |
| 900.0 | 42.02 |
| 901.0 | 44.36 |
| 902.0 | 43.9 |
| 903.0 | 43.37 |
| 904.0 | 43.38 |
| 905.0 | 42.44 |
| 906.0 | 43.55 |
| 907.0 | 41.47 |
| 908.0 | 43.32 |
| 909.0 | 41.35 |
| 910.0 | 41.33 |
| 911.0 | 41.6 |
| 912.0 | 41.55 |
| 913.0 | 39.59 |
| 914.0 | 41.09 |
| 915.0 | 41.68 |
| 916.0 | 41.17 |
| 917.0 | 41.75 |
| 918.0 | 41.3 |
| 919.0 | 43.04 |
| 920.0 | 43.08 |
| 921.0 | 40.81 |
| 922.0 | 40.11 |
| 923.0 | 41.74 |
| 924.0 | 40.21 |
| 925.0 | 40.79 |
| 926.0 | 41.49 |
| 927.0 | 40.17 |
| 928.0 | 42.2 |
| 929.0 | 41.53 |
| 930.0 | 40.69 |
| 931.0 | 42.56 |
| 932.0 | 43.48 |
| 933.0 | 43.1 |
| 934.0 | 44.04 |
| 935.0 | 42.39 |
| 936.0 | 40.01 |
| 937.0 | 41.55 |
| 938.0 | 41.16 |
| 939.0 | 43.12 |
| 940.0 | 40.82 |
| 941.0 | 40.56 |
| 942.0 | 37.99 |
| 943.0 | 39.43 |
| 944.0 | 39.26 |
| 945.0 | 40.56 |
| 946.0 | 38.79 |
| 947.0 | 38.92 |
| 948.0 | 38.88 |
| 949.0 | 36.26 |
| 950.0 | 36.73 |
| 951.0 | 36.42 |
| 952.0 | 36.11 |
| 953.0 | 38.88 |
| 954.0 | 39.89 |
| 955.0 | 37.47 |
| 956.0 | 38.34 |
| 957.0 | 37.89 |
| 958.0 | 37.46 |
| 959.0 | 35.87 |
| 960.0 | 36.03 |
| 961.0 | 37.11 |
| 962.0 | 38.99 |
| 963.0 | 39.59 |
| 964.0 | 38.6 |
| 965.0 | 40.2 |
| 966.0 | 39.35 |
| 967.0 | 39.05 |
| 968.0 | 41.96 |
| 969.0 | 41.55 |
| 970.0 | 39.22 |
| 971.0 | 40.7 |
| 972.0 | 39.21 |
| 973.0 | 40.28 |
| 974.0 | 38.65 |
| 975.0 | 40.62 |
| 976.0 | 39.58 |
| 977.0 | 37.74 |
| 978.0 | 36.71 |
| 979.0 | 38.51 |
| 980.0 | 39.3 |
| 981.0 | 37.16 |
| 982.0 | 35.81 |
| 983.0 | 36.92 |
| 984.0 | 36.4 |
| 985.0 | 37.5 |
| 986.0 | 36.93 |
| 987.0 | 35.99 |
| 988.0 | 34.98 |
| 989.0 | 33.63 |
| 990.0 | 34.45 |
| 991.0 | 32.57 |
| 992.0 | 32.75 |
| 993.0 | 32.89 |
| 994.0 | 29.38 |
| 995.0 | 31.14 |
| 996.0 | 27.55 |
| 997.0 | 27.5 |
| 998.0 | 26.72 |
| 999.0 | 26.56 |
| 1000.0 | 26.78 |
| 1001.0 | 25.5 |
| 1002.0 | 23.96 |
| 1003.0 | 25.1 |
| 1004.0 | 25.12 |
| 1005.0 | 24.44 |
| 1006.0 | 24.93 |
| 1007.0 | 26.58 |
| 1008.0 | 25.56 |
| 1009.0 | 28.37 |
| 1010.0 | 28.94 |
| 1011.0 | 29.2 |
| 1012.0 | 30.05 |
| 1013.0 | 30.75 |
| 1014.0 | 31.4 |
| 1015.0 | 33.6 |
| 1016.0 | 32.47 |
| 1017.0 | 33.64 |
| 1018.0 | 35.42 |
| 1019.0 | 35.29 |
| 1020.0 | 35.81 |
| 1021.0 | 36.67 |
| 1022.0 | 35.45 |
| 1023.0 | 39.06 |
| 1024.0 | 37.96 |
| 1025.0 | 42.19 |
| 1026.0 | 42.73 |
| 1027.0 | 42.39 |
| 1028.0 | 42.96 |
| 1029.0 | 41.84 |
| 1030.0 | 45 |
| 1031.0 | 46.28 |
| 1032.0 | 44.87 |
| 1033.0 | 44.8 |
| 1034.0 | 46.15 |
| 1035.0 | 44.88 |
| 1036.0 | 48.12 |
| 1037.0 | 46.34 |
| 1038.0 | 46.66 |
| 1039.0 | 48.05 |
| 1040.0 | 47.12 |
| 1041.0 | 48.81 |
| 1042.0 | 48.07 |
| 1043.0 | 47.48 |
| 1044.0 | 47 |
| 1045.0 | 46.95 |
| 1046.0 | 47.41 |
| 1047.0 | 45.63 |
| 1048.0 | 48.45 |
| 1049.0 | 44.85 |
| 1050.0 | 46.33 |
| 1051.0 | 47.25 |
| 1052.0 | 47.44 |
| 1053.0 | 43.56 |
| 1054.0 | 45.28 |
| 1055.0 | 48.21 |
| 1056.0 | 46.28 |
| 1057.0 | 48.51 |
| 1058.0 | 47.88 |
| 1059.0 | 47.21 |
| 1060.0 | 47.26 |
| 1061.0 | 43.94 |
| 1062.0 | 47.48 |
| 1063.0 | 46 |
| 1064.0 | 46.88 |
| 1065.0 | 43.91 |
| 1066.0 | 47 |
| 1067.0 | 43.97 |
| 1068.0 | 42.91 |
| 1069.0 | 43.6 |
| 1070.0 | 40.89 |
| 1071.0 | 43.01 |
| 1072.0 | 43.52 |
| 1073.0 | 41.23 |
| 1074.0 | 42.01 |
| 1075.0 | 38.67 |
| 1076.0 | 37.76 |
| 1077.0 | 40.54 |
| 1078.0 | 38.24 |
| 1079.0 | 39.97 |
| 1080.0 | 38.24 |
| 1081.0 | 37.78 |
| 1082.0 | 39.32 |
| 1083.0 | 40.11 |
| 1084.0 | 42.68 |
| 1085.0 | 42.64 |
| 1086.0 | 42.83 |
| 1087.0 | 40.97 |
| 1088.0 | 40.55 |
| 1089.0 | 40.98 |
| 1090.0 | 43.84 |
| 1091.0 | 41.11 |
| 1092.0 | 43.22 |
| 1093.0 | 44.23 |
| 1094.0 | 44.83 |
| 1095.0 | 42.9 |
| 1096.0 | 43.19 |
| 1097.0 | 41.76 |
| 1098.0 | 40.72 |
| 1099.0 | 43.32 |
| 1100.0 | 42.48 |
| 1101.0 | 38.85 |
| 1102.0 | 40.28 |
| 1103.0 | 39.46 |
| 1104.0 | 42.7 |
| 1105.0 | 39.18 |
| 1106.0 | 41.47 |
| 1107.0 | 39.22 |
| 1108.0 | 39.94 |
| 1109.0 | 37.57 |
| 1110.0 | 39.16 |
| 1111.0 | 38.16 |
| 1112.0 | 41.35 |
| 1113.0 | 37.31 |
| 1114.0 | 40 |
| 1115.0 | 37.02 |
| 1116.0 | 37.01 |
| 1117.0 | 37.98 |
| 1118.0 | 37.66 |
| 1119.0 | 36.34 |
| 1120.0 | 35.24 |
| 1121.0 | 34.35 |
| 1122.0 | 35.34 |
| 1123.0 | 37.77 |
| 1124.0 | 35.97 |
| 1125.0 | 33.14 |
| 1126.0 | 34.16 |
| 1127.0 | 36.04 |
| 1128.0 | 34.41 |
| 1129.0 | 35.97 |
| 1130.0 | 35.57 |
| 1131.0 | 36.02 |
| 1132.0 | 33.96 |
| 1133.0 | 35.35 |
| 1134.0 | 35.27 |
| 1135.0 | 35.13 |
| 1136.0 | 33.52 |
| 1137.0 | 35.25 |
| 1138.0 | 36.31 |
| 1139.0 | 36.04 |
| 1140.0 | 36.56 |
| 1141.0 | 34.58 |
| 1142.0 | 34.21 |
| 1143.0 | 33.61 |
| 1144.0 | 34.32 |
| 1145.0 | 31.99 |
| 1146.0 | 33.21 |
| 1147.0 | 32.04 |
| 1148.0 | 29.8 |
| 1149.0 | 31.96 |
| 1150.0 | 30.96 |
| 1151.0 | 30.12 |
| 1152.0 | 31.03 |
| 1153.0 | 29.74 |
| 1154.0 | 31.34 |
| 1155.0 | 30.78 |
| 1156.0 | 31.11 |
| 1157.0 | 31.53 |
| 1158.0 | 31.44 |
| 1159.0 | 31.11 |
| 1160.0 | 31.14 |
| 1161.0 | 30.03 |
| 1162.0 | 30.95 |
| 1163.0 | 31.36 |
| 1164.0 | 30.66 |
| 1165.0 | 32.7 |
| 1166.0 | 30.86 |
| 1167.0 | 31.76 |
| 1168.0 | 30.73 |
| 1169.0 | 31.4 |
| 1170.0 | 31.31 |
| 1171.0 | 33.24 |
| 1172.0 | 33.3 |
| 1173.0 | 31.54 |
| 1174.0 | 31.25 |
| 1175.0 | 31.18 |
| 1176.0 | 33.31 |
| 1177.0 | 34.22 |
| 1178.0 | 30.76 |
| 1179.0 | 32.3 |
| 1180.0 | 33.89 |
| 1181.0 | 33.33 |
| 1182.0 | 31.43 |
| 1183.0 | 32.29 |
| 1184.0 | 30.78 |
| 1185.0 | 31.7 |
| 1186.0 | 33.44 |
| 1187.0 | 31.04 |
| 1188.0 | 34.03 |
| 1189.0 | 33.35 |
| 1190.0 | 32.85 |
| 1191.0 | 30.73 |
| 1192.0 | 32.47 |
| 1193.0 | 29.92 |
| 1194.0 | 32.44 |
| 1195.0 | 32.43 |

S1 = 37.9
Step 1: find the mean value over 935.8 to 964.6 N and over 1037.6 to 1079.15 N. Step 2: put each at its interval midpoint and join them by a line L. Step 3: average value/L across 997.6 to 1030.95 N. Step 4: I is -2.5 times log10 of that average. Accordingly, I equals 0.29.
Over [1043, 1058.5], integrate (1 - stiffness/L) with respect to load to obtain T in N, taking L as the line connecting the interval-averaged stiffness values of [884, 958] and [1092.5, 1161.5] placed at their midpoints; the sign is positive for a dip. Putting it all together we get -3.4 N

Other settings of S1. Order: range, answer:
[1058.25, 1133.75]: 40.2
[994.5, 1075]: 39.7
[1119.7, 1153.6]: 34.1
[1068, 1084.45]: 40.5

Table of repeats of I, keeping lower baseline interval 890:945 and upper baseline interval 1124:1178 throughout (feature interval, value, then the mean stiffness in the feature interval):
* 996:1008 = 0.45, 25.8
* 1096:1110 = -0.17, 40.6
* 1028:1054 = -0.23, 46.3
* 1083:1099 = -0.20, 42.4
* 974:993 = 0.09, 36.5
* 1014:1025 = 0.08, 35.7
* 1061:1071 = -0.22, 44.6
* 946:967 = 0.08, 38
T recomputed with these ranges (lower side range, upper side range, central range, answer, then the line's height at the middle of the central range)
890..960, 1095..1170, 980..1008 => 6.14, 39.4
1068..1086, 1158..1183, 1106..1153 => 0.49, 35.7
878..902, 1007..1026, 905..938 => 1.30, 43.4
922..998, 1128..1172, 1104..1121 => -2.31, 33.8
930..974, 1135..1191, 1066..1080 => -2.36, 35.4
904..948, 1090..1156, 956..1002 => 5.02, 40.1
